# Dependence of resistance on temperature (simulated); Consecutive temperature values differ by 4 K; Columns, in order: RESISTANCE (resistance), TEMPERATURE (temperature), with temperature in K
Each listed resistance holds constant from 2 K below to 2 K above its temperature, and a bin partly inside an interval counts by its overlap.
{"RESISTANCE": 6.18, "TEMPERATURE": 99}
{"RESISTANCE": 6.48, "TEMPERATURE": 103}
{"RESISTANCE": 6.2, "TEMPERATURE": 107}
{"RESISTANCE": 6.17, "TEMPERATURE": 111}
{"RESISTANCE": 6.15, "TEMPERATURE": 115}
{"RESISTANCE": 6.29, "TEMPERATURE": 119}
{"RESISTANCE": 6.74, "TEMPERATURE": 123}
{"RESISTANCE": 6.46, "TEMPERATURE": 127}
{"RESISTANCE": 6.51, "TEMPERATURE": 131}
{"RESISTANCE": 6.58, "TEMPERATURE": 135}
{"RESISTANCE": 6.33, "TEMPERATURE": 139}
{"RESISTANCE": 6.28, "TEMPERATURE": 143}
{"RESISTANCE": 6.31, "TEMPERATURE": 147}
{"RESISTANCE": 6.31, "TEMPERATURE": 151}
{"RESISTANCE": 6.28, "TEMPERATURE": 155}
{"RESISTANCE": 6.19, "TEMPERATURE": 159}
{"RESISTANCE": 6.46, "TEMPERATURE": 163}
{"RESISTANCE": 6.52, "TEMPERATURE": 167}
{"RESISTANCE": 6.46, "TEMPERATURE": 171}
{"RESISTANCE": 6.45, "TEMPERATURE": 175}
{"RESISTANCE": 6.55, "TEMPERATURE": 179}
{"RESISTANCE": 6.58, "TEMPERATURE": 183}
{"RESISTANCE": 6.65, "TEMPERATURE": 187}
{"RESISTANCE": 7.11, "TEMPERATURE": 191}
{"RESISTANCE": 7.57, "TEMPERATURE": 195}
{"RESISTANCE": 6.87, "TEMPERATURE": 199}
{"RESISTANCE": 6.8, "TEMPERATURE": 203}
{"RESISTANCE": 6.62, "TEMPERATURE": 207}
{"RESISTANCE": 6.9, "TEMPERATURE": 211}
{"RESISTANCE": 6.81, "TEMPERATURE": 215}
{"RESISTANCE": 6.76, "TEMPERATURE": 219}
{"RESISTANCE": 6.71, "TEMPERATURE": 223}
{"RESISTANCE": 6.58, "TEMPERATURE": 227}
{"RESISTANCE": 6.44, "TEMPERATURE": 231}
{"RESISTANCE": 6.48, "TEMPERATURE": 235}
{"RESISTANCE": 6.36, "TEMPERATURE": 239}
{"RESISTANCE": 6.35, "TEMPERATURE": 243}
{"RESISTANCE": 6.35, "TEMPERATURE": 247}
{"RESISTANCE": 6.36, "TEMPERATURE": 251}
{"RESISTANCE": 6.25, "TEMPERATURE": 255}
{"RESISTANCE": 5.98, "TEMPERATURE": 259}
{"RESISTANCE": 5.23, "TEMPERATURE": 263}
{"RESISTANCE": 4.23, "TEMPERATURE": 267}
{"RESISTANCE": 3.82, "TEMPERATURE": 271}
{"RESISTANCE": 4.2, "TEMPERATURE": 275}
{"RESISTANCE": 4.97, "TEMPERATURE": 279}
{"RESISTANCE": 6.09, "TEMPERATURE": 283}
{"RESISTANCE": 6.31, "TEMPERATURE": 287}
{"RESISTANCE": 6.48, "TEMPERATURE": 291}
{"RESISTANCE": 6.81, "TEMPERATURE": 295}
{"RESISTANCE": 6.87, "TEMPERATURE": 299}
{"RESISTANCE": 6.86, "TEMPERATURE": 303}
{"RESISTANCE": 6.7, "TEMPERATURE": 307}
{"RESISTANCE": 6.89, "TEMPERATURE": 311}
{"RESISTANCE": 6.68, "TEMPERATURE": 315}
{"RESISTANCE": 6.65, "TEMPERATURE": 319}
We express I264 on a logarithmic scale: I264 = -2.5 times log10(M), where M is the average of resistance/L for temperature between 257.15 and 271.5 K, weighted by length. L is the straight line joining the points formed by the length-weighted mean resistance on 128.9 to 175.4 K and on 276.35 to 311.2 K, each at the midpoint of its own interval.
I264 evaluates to 0.28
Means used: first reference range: 6.39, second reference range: 6.38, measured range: 4.91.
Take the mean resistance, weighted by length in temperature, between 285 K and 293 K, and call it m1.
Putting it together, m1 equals 6.39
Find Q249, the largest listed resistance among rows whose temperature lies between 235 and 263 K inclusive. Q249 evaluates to 6.48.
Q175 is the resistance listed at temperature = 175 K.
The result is 6.45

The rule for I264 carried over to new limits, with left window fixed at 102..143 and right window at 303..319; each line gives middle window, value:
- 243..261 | 0.07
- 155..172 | 0.01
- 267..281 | 0.47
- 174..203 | -0.05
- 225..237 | 0.02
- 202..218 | -0.04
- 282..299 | 0.04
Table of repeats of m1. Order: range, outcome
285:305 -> 6.67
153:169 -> 6.36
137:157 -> 6.3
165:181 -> 6.5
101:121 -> 6.26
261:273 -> 4.43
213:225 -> 6.76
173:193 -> 6.67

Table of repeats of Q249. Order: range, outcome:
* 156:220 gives 7.57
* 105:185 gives 6.74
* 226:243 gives 6.58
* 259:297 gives 6.81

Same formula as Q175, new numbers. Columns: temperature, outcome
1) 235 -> 6.48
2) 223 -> 6.71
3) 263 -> 5.23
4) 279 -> 4.97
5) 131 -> 6.51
